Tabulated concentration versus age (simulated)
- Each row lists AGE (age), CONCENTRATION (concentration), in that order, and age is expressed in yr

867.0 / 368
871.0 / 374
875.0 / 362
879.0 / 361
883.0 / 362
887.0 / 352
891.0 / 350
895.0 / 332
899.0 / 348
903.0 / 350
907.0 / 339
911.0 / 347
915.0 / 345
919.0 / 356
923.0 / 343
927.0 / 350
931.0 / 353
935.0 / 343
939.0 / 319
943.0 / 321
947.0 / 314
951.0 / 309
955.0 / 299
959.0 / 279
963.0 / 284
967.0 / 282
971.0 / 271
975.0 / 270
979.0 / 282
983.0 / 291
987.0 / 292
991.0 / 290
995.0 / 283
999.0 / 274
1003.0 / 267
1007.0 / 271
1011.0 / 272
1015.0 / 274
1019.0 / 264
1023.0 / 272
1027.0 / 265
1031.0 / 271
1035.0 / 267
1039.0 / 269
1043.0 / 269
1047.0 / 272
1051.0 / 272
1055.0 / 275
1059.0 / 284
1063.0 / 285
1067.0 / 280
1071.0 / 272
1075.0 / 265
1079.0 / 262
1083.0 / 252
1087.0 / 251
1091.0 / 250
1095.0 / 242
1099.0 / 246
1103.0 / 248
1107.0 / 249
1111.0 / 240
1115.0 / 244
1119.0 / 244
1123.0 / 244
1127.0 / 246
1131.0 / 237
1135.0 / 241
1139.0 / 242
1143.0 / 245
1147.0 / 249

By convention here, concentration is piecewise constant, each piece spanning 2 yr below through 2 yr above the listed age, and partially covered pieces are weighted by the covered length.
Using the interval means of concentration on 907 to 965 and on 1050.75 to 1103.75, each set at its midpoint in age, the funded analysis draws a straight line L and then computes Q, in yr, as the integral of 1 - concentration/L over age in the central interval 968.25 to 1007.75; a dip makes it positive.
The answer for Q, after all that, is 3.08 yr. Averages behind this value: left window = 326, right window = 263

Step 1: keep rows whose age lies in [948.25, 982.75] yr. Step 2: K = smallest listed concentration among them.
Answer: 270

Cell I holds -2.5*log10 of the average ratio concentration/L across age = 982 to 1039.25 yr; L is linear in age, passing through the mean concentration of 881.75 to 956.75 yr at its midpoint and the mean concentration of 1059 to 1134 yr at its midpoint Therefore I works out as 0.08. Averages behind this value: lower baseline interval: 338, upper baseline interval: 254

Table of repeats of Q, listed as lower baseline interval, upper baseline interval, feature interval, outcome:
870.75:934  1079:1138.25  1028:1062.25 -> 0.7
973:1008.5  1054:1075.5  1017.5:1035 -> 0.7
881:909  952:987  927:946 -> -1.4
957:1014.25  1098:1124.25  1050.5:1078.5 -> -2.0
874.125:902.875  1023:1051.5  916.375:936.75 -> -1.1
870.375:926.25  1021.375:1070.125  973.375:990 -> 1.2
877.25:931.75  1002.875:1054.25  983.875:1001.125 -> 0.5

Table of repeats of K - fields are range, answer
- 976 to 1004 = 267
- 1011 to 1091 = 250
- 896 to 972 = 271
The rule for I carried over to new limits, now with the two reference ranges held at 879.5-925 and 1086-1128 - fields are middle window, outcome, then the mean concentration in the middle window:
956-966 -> 0.128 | 283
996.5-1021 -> 0.093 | 271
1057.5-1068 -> -0.061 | 283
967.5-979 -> 0.143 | 274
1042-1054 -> 0.015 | 272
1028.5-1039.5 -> 0.053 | 269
